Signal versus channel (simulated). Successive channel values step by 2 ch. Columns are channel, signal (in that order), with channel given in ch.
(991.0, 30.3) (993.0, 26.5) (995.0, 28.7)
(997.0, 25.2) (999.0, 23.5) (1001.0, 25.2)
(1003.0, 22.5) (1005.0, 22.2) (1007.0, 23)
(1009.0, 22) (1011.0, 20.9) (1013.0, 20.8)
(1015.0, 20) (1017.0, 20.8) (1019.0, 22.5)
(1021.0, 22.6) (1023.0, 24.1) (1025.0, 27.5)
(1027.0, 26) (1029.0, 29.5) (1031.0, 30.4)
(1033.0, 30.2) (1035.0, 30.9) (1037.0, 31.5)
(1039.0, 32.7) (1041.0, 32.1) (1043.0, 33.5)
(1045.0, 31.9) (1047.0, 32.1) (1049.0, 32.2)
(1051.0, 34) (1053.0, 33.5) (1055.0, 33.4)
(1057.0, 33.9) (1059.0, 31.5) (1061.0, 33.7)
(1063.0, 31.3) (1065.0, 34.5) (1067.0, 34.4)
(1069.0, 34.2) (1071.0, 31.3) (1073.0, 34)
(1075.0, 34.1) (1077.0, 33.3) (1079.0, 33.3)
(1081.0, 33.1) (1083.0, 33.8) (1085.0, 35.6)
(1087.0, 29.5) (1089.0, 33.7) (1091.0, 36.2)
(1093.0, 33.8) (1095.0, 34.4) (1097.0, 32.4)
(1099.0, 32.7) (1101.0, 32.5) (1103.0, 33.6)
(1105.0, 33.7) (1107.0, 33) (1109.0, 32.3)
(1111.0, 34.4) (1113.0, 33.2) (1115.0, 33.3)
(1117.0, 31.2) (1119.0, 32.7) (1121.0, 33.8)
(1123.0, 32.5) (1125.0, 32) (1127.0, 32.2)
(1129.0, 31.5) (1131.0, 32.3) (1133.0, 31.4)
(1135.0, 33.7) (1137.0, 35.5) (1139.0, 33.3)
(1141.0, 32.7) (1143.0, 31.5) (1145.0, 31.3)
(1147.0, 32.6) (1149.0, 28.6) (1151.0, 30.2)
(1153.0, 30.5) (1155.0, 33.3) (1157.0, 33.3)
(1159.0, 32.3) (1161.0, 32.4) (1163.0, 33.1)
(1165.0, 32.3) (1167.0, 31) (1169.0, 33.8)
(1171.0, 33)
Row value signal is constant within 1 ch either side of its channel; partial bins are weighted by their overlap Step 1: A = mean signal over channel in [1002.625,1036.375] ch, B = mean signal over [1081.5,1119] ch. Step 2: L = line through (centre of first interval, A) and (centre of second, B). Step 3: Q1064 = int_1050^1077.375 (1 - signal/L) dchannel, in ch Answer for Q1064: -3.8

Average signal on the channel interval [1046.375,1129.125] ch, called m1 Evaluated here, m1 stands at 33.2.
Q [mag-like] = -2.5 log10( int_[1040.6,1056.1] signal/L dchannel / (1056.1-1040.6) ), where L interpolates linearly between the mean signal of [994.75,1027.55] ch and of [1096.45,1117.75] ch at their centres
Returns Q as -0.21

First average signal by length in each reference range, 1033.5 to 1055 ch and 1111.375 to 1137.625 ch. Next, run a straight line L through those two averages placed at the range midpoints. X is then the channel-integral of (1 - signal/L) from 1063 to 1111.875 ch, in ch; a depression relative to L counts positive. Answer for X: -1.29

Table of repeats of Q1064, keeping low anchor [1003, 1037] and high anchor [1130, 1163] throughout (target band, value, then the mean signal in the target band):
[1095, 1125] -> -2.9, 33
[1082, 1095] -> -2.3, 33.8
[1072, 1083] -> -2.1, 33.6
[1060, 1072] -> -2.5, 33.2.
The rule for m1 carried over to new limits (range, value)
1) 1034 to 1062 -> 32.6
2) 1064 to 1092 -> 33.6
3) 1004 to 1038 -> 25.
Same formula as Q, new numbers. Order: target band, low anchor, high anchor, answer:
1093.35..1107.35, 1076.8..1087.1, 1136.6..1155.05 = -0.01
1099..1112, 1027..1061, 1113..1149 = -0.03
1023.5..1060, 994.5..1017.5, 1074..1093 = -0.13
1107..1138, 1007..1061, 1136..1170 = -0.05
